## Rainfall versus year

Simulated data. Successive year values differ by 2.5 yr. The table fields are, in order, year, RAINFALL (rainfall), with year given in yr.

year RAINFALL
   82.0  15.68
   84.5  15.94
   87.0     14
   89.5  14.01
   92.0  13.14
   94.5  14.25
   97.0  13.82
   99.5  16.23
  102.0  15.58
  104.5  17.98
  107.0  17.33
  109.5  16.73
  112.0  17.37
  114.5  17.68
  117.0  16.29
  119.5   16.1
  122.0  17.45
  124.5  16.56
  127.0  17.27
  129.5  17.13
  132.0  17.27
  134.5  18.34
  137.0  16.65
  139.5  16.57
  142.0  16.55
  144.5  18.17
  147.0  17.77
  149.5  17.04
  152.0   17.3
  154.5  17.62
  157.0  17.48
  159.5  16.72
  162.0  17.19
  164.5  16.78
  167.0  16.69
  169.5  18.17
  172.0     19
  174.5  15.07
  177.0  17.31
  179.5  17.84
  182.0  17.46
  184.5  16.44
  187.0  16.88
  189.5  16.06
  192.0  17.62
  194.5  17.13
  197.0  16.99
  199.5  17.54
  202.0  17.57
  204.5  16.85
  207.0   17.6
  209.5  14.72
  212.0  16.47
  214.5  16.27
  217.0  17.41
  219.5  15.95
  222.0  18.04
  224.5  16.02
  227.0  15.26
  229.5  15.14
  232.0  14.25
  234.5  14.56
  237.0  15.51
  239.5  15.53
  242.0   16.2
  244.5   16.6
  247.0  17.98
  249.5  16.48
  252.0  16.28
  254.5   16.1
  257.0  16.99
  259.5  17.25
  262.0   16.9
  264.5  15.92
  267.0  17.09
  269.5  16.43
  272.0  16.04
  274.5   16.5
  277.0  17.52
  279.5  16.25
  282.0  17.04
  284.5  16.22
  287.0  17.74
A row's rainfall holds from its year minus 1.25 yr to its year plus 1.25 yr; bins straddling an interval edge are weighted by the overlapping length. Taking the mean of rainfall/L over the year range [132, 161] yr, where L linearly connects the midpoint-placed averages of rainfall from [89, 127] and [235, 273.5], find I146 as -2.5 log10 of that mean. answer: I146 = -0.07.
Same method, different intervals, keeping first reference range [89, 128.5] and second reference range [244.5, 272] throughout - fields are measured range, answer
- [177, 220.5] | -0.026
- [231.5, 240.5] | 0.111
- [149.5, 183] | -0.058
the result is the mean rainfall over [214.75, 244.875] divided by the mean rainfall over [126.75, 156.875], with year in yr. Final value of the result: 0.92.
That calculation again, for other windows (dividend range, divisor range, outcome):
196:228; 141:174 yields 0.96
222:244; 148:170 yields 0.90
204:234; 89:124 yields 1.00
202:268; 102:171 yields 0.95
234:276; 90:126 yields 1.02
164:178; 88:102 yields 1.19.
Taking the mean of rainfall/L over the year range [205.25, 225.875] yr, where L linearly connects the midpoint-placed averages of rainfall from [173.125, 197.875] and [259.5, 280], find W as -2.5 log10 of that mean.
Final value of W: 0.02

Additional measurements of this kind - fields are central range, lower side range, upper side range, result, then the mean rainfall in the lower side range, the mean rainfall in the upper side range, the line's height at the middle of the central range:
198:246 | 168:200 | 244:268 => 0.05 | 17.2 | 16.8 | 17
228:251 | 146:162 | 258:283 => 0.07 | 17.3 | 16.7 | 16.9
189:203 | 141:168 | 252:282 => -0.01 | 17.2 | 16.6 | 17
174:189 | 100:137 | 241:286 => 0.00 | 17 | 16.7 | 16.9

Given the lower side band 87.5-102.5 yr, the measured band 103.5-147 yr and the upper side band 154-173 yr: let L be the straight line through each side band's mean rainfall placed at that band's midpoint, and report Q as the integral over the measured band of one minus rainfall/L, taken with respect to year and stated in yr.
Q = -3.9 yr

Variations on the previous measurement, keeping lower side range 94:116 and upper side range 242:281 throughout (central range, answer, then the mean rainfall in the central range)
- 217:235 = 0.91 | 15.8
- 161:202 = -1.52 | 17.1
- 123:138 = -0.70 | 17.2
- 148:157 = -0.48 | 17.4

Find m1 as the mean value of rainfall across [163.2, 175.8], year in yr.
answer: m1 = 17.1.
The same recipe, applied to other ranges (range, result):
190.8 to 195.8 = 17.4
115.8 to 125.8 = 16.6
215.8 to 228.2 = 16.5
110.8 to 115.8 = 17.5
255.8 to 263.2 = 17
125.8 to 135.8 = 17.5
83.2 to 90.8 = 14.6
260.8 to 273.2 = 16.5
